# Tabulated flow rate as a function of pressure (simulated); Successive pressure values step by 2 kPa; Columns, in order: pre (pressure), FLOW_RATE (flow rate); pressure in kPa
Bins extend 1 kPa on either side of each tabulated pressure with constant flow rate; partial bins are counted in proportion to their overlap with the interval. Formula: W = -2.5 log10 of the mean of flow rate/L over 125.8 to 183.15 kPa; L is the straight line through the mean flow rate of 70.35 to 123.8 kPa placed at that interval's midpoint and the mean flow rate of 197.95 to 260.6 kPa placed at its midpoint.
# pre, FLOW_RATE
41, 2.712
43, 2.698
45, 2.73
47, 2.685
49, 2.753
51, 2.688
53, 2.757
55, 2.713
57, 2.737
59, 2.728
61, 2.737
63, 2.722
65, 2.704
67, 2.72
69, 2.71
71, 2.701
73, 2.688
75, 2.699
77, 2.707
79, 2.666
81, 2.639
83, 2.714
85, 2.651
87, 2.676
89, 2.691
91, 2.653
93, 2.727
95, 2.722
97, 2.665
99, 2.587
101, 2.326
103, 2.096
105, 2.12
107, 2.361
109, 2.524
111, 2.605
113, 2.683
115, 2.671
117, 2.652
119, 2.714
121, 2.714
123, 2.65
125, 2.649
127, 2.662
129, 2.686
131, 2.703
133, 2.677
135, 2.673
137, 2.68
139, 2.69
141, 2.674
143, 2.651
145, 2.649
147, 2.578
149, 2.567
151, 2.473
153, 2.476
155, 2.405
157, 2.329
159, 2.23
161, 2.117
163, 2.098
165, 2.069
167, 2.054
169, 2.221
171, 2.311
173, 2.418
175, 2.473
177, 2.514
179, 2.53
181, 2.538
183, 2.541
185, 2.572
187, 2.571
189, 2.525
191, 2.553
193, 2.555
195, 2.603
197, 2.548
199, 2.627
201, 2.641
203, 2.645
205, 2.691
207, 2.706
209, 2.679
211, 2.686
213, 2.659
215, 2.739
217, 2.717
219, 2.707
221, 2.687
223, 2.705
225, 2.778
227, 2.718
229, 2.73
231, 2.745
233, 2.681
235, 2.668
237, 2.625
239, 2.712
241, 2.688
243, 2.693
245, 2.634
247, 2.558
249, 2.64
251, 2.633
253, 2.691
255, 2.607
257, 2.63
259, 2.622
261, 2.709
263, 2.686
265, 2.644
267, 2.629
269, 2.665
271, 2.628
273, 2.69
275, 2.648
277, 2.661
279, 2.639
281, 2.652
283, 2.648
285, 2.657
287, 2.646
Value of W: 0.07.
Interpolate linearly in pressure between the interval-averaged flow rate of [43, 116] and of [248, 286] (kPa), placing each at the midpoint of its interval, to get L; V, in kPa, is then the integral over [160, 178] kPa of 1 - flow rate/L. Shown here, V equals 2.7 kPa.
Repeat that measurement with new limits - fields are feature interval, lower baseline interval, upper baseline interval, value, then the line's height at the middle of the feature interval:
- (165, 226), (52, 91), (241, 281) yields 2.3 kPa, 2.67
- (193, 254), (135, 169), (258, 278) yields -2.5 kPa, 2.57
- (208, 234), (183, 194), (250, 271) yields -1.1 kPa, 2.6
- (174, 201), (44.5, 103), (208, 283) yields 1.2 kPa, 2.67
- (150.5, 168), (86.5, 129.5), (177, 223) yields 2.4 kPa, 2.6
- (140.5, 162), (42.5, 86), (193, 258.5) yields 1.8 kPa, 2.69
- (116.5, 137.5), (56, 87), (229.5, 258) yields 0.1 kPa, 2.69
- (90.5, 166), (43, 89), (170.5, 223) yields 3.5 kPa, 2.65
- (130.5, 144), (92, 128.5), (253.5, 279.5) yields -0.5 kPa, 2.58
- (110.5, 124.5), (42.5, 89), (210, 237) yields 0.2 kPa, 2.71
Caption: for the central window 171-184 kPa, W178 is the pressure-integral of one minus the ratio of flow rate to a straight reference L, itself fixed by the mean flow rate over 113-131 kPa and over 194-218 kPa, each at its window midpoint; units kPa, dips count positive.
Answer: 0.9 kPa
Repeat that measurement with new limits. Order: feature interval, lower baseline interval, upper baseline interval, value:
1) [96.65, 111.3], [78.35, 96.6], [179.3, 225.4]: 1.6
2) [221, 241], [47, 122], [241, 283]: -0.4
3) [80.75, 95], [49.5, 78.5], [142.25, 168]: -0.3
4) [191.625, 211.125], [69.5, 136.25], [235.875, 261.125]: 0.0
